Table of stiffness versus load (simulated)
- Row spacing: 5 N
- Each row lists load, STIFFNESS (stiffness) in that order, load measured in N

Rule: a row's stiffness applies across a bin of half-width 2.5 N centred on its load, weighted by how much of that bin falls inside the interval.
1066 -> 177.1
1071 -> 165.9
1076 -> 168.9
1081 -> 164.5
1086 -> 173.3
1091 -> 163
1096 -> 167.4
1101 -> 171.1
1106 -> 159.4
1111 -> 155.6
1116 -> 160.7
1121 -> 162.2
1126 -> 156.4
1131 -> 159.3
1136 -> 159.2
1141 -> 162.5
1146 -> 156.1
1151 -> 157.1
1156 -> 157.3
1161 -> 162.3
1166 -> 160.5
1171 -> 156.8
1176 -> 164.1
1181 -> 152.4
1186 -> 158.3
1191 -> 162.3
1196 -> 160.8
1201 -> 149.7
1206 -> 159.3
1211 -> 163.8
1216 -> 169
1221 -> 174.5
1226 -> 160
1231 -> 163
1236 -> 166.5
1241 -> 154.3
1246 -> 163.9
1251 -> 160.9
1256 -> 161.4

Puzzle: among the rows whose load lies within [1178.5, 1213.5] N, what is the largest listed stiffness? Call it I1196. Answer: 163.8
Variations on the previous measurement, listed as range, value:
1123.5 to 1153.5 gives 162.5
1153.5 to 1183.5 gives 164.1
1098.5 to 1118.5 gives 171.1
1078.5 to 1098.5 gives 173.3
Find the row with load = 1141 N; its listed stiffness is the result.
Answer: 162.5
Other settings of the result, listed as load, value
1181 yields 152.4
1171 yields 156.8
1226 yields 160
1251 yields 160.9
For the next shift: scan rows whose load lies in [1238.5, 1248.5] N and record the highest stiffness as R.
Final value 163.9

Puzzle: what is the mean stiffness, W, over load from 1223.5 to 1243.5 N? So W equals 161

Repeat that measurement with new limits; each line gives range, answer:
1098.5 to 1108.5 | 165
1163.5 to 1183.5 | 158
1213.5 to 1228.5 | 168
